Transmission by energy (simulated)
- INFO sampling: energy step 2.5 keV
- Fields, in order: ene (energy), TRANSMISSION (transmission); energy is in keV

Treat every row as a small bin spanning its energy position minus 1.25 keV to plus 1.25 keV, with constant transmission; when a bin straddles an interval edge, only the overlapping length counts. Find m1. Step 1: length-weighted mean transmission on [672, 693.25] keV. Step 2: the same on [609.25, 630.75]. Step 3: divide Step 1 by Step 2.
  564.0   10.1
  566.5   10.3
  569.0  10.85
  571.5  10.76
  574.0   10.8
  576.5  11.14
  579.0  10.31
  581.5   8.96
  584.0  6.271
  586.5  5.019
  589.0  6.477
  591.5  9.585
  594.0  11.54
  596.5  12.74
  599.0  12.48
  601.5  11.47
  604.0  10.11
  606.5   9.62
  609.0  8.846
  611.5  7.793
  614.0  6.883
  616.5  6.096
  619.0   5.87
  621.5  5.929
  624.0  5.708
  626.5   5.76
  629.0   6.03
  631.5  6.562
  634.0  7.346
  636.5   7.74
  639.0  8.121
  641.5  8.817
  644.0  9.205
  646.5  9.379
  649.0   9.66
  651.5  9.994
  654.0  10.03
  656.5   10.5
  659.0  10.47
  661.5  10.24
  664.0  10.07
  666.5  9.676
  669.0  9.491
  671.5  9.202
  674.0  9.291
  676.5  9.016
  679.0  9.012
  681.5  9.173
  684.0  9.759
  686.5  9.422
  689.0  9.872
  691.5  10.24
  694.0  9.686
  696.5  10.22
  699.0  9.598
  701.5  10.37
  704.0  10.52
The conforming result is 1.48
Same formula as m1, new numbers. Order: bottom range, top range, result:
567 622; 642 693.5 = 1.06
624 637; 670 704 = 1.48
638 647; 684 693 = 1.11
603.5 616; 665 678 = 1.11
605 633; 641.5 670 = 1.43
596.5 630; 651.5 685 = 1.20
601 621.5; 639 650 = 1.13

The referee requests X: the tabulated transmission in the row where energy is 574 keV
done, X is 10.8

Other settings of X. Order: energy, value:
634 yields 7.346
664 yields 10.07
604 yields 10.11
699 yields 9.598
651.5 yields 9.994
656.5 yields 10.5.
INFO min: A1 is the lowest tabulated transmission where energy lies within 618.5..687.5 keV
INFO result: 5.708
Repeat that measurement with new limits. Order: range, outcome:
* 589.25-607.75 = 9.585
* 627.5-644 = 6.03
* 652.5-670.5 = 9.491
